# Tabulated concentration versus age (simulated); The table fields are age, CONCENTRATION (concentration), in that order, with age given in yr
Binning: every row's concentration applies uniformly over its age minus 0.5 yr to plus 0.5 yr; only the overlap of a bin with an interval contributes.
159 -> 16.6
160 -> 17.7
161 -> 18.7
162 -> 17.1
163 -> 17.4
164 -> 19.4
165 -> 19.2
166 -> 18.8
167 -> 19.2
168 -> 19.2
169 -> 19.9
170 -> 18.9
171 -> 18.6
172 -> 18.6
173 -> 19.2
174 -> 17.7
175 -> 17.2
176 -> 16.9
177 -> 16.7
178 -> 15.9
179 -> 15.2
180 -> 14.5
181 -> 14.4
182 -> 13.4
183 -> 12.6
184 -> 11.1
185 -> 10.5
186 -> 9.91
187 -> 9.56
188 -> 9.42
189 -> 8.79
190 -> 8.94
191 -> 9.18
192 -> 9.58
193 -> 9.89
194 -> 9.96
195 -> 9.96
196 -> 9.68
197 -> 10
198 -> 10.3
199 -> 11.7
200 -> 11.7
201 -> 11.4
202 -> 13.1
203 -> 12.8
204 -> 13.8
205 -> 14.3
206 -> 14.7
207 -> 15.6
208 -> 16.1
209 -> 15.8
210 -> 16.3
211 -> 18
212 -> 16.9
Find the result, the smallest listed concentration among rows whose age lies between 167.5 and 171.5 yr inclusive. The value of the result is 18.6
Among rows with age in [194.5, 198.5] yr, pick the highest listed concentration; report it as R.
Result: 10.3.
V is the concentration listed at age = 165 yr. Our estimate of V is 19.2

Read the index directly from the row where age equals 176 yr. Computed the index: 16.9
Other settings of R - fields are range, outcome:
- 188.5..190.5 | 8.94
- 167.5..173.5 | 19.9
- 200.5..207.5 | 15.6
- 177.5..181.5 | 15.9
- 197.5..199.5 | 11.7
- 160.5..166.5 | 19.4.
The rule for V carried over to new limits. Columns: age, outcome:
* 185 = 10.5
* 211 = 18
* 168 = 19.2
